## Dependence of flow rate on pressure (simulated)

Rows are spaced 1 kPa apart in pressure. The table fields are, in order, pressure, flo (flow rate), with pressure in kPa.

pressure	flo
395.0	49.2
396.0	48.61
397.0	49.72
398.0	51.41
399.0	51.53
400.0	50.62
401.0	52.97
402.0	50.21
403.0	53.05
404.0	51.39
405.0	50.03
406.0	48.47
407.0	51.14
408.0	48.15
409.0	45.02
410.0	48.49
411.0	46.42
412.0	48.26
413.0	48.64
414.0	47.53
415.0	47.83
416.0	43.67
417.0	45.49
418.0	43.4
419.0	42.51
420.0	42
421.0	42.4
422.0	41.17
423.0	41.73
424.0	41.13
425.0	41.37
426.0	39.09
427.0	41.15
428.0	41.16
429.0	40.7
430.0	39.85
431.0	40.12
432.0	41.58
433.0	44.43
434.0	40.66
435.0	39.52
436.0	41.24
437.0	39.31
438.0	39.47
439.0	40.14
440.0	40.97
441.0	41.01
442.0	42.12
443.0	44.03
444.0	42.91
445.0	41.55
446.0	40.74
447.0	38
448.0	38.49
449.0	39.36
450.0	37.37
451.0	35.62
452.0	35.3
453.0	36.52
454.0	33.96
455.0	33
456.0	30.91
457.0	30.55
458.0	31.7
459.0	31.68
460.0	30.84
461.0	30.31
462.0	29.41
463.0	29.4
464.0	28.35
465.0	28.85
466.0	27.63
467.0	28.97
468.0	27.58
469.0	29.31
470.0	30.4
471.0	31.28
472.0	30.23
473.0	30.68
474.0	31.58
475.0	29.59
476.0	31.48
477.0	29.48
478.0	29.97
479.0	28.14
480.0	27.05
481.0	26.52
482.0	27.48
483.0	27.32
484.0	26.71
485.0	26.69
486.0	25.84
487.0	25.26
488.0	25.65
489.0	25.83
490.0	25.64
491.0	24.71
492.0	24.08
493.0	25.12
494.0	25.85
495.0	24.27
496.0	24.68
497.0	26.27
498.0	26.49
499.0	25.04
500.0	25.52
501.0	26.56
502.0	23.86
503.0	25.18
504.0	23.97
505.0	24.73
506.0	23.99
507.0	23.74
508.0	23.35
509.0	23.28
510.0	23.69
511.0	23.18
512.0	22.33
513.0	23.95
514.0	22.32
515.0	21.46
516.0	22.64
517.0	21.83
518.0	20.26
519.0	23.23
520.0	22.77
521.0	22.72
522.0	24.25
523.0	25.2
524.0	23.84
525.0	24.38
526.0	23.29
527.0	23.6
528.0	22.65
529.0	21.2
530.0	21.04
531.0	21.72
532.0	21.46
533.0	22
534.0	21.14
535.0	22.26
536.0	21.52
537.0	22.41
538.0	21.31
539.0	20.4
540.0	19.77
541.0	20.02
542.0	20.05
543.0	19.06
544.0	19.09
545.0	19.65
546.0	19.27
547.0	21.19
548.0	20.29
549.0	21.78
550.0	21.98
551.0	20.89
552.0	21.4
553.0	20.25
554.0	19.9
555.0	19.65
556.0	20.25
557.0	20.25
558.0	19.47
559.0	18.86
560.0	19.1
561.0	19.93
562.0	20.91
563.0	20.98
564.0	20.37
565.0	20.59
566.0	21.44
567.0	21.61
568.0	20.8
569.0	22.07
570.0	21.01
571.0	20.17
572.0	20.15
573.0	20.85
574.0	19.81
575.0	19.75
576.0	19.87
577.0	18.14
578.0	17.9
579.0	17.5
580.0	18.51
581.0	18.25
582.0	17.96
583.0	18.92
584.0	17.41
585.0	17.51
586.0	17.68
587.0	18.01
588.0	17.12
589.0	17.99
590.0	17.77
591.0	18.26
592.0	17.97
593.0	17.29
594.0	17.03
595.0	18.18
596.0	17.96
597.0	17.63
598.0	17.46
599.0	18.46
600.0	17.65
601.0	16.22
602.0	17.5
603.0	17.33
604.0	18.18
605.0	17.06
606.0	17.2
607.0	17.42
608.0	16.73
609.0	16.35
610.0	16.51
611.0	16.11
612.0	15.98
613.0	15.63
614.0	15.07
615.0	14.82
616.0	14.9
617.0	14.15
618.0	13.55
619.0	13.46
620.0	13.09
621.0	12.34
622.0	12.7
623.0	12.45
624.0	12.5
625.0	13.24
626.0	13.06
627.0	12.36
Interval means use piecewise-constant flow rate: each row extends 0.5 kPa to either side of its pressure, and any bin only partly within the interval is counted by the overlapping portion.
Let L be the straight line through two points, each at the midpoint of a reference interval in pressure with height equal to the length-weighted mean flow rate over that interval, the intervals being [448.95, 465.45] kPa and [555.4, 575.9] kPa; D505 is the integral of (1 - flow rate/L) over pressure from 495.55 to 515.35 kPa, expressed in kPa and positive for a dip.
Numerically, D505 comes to 2.1 kPa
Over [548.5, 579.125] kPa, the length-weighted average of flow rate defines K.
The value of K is 20.3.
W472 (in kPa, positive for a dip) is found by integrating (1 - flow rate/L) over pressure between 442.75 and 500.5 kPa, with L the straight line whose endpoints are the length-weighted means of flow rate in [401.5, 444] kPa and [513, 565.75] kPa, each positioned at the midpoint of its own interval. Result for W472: 7.3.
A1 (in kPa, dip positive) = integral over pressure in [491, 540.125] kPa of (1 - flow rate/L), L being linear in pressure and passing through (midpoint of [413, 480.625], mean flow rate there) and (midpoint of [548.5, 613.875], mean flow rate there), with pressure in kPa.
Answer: 7.5 kPa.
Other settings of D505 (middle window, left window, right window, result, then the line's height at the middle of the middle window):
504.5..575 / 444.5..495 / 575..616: 4.7 kPa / 23.1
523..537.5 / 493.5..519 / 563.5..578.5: 0.1 kPa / 22.6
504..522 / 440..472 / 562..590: 2.7 kPa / 27.1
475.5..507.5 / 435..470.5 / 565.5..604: 4.5 kPa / 30.3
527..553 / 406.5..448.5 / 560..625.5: 4.7 kPa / 25.6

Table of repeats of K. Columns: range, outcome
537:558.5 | 20.3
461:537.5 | 25.4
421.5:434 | 41.1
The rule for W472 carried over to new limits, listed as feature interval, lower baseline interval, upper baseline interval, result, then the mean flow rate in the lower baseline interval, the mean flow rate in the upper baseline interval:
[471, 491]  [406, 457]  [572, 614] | 3.67 kPa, 41.5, 17.7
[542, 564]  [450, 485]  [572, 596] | 1.29 kPa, 30.3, 18.3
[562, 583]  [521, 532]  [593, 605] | -0.34 kPa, 23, 17.6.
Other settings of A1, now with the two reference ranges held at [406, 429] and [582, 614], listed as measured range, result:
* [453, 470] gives 3.38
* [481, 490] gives 2.08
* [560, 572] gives 0.73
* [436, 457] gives 0.90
